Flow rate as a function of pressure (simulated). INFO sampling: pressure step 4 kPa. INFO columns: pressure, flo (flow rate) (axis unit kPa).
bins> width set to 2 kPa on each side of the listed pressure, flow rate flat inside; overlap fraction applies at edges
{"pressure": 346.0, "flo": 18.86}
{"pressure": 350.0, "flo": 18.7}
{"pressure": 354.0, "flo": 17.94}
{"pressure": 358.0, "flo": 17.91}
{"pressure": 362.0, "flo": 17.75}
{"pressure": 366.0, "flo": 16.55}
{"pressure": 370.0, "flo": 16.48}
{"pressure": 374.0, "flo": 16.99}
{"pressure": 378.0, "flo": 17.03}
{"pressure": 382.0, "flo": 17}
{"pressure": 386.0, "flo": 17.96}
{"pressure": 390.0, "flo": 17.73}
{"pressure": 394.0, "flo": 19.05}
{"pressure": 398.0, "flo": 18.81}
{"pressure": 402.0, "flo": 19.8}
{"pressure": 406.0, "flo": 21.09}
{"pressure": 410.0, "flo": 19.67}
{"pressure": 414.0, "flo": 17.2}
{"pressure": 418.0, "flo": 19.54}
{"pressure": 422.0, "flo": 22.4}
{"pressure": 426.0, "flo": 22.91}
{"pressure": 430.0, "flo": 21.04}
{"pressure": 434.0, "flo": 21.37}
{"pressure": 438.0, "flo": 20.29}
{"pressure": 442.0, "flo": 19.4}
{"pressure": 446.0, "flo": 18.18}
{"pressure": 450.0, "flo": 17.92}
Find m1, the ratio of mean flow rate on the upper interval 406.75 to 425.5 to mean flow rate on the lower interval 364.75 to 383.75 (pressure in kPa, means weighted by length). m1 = 1.2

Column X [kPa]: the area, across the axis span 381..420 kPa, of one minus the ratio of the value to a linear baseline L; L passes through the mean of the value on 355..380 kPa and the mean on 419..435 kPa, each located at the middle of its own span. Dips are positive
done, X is 1.76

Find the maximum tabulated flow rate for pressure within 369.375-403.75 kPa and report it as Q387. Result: 19.8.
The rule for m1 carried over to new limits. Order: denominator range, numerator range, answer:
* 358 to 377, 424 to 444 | 1.23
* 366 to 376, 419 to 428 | 1.34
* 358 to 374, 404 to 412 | 1.19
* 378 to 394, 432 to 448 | 1.12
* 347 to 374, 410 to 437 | 1.18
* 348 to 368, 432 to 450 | 1.10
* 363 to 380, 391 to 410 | 1.16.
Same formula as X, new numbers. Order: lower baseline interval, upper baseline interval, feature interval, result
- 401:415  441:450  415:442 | -2.8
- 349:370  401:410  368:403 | 2.5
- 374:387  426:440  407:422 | 0.3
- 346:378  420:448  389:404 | 0.1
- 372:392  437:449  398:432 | -3.8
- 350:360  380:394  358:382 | 1.2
